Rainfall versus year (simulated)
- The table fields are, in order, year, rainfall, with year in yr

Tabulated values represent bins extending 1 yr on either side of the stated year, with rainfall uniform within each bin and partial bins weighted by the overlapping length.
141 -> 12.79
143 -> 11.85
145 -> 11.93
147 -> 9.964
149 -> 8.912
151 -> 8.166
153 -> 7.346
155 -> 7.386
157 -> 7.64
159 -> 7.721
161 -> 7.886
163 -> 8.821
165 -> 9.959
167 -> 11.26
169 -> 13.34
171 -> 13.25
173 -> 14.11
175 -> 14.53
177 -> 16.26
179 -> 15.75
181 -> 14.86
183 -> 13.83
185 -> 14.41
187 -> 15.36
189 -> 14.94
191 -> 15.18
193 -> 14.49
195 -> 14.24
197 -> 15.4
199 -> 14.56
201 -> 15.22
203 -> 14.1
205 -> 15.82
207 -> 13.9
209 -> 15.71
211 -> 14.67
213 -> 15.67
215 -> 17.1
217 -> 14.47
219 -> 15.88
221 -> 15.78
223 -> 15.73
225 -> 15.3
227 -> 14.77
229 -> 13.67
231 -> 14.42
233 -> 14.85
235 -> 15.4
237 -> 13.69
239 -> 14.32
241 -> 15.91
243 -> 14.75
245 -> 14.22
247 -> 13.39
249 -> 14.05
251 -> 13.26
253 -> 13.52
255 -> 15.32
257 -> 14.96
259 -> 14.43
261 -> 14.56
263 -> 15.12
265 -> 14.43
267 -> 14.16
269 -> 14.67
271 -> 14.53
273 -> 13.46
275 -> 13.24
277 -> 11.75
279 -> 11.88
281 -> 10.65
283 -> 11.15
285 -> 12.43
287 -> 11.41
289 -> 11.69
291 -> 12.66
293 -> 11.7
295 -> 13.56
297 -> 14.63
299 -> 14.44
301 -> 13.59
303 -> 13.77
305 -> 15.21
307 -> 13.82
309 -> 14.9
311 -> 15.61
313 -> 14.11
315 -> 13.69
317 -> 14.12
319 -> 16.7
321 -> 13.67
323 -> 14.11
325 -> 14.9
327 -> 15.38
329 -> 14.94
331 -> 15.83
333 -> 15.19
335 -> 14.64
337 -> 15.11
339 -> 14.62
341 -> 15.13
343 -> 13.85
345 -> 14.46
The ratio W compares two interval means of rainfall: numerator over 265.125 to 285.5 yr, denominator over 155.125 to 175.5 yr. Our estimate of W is 1.2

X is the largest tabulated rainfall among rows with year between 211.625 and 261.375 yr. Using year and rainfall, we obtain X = 17.1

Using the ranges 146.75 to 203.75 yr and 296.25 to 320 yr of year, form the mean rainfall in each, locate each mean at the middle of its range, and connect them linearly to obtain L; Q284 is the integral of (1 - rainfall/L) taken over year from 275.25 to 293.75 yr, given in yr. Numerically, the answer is 3.14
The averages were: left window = 12.4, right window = 14.5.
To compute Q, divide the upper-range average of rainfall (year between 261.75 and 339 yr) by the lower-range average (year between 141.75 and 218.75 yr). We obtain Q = 1.1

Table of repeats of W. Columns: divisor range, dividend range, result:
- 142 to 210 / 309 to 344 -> 1.18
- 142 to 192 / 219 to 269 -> 1.24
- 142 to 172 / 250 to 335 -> 1.43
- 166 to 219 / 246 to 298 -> 0.90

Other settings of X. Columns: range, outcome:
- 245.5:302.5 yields 15.32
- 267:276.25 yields 14.67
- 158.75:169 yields 13.34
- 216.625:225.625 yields 15.88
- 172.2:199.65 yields 16.26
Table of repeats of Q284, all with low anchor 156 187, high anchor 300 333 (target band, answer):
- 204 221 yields -3.2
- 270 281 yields 1.0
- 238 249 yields -0.8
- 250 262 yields -0.6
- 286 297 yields 1.4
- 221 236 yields -1.9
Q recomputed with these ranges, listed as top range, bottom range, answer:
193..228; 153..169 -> 1.71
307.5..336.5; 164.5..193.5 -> 1.05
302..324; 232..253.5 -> 1.01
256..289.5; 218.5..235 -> 0.88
